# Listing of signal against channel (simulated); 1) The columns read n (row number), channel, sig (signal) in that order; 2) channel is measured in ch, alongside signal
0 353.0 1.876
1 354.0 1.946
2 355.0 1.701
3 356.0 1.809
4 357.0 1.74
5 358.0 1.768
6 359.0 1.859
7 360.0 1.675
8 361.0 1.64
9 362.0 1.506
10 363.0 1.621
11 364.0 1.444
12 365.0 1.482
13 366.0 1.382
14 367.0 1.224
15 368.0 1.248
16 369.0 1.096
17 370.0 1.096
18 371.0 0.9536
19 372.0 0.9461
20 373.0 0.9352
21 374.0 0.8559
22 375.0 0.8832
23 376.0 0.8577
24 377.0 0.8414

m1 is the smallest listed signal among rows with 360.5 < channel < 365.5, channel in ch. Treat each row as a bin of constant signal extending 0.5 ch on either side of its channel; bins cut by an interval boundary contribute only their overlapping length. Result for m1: 1.444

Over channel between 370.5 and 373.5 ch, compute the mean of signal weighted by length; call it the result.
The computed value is 0.945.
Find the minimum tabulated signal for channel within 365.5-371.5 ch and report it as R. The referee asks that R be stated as 0.9536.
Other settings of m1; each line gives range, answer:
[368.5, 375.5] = 0.8559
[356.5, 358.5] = 1.74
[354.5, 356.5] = 1.701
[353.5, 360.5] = 1.675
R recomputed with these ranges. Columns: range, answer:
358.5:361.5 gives 1.64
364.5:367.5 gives 1.224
